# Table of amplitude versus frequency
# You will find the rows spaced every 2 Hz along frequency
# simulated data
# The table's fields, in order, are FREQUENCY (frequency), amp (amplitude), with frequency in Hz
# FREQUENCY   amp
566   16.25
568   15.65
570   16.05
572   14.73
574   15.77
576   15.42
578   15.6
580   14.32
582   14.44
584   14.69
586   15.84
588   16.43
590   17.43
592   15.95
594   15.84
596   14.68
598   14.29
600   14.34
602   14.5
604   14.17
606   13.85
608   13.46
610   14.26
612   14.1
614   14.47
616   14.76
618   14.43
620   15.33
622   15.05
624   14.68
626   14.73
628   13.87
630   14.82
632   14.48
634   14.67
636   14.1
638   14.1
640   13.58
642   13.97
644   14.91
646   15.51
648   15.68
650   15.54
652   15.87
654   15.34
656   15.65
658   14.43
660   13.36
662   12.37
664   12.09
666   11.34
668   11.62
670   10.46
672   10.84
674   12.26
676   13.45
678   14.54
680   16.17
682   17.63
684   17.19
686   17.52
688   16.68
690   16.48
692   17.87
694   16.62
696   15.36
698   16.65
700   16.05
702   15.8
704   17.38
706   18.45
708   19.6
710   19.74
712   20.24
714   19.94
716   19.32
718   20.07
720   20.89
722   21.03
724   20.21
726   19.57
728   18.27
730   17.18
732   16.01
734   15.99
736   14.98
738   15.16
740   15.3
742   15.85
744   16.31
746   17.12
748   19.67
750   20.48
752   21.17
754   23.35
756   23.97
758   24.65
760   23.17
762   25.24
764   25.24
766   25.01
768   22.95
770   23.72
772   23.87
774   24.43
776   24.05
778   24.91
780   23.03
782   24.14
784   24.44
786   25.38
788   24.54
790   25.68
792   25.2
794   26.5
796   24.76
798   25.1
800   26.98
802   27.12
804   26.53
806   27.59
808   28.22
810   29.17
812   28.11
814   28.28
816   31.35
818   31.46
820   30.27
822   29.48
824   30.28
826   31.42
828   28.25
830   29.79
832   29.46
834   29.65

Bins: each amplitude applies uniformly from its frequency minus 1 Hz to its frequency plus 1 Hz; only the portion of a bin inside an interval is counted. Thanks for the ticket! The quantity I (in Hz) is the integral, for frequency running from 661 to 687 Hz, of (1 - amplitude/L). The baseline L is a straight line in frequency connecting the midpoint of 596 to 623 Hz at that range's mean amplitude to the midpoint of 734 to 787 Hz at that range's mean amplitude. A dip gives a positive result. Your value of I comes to 5.8 Hz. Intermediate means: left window 14.4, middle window 13.7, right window 21.7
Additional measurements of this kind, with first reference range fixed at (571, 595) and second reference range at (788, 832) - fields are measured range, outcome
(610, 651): 8.0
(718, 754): 8.8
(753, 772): 1.0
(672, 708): 8.9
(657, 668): 4.0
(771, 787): 1.3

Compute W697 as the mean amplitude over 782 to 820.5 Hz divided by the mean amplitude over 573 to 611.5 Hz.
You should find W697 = 1.80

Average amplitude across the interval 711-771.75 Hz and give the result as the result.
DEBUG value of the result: 20.1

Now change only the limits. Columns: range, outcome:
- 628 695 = 14.6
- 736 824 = 24.4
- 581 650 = 14.8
